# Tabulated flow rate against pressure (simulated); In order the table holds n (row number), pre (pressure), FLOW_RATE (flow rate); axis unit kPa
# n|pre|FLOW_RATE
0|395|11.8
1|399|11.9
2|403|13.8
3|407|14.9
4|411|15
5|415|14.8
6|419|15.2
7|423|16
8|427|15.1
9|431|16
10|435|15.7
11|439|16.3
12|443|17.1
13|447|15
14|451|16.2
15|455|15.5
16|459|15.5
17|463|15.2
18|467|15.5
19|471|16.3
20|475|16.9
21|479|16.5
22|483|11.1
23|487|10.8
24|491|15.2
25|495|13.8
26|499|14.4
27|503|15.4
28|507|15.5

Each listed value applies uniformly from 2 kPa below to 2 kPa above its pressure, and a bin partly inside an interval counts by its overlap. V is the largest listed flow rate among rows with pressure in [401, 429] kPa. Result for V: 16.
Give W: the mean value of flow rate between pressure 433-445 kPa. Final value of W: 16.4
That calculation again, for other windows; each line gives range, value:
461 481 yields 16.1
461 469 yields 15.3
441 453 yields 16.1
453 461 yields 15.5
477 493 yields 13.4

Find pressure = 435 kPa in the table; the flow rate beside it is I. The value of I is 15.7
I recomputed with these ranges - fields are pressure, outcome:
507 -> 15.5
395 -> 11.8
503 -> 15.4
